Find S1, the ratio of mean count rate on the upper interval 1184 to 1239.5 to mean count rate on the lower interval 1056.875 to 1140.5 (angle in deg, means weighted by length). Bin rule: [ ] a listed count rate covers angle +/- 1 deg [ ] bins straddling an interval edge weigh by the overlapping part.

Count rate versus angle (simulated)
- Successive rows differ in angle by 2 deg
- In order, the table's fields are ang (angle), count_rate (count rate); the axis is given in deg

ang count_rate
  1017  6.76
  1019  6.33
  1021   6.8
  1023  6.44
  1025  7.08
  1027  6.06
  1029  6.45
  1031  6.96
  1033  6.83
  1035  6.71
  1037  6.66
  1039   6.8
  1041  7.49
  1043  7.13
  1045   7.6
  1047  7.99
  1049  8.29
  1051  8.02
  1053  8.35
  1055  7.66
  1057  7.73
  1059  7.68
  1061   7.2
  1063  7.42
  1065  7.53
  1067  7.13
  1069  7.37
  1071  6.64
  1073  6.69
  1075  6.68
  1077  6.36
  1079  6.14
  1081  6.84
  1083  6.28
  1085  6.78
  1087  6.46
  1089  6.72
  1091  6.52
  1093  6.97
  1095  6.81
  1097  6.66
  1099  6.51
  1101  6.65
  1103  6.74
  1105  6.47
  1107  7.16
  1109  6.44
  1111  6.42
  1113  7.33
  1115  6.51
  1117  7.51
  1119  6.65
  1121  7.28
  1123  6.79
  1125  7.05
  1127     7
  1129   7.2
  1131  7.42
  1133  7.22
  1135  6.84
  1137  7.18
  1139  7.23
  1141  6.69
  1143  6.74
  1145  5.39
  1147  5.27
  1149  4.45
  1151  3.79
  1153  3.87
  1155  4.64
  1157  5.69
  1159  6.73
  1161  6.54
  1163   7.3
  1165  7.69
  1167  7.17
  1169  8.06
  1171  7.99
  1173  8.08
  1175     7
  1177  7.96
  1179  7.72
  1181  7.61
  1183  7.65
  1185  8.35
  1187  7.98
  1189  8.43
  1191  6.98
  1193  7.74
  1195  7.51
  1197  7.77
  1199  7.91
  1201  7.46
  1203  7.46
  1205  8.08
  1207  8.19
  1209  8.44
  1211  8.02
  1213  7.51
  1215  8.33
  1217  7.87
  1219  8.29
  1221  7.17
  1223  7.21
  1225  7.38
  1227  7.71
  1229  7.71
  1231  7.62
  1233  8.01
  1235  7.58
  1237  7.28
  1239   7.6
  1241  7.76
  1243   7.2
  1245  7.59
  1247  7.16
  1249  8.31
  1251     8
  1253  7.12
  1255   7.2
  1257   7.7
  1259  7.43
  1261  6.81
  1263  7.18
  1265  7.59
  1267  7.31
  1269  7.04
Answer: 1.13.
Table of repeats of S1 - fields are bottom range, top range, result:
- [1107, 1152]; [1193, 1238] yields 1.18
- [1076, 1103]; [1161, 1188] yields 1.17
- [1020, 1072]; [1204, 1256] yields 1.07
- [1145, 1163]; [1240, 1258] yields 1.44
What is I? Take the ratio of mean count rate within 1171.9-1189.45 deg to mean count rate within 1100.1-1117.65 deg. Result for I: 1.16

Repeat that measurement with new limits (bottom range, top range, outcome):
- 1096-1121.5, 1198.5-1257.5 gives 1.13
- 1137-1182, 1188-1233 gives 1.19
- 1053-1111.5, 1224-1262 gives 1.10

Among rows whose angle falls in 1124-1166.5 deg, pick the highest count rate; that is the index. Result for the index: 7.69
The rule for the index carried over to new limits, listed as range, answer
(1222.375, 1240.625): 8.01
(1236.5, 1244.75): 7.76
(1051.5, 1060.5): 8.35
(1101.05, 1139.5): 7.51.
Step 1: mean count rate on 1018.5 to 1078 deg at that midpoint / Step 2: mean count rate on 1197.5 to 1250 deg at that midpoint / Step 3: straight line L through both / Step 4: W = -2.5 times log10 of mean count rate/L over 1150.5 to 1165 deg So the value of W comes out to 0.296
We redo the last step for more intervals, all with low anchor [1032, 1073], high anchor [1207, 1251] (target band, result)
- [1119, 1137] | 0.07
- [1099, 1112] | 0.13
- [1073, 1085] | 0.15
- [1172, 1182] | -0.01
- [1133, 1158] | 0.30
